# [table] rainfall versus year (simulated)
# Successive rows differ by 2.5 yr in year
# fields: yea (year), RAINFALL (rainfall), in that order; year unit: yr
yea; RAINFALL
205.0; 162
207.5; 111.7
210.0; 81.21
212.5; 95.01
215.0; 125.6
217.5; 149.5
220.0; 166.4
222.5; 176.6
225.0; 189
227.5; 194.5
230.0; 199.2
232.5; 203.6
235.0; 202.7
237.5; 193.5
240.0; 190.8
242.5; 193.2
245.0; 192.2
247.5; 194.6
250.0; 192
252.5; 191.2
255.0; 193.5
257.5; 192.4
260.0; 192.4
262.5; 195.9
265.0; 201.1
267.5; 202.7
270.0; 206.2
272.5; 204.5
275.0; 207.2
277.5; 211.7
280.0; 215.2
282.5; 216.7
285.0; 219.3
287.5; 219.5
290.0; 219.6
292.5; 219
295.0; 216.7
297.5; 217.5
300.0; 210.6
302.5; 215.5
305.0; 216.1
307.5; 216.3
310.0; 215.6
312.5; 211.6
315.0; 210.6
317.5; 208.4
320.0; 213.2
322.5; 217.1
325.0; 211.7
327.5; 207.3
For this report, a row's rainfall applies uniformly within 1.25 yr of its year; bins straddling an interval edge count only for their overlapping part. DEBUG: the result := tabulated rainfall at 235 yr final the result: 202.7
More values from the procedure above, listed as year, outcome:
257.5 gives 192.4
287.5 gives 219.5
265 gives 201.1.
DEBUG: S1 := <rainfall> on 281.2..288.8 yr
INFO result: 218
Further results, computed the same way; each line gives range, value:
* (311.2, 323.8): 212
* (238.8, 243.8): 192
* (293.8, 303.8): 215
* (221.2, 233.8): 193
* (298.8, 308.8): 215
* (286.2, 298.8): 218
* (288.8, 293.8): 219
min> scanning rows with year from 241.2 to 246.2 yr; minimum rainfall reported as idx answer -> 192.2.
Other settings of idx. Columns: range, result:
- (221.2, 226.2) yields 176.6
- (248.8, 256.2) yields 191.2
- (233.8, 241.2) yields 190.8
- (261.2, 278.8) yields 195.9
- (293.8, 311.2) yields 210.6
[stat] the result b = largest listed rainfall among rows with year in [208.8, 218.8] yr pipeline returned 149.5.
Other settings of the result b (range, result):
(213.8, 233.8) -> 203.6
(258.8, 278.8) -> 211.7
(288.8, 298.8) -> 219.6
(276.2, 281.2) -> 215.2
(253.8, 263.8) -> 195.9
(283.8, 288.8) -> 219.5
